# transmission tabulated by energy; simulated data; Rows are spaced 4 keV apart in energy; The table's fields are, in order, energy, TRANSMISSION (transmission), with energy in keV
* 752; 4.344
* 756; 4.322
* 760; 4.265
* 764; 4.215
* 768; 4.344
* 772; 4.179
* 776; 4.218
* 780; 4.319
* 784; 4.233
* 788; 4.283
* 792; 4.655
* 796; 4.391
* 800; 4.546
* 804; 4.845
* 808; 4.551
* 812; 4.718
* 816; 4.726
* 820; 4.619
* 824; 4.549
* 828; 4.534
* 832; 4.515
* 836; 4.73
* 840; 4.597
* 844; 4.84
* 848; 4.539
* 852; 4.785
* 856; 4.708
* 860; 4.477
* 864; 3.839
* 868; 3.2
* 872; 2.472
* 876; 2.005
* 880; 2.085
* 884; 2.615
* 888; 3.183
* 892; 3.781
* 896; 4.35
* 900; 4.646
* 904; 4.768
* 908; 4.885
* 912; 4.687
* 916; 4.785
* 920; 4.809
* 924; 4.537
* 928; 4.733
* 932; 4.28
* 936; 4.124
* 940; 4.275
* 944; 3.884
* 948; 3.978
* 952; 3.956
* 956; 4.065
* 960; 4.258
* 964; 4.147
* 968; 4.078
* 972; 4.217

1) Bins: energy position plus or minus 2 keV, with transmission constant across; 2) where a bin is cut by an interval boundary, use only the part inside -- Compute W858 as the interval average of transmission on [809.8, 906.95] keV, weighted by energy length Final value 4.06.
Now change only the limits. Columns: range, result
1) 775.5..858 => 4.57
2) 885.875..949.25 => 4.36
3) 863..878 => 2.81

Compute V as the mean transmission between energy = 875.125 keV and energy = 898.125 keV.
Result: 3.06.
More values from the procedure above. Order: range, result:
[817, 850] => 4.62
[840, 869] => 4.4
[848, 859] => 4.68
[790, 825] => 4.62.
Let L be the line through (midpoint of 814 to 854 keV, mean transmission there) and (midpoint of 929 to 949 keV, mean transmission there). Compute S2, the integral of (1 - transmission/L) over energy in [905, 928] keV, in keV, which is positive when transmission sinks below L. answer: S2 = -2.64 keV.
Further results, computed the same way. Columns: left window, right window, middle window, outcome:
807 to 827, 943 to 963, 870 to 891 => 8.8 keV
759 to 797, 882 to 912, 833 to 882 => 3.4 keV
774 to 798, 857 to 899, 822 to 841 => -3.8 keV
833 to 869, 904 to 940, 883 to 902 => 3.2 keV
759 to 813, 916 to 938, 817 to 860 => -1.8 keV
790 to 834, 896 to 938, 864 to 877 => 5.1 keV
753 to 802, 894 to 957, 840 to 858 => -1.3 keV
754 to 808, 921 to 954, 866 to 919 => 7.5 keV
